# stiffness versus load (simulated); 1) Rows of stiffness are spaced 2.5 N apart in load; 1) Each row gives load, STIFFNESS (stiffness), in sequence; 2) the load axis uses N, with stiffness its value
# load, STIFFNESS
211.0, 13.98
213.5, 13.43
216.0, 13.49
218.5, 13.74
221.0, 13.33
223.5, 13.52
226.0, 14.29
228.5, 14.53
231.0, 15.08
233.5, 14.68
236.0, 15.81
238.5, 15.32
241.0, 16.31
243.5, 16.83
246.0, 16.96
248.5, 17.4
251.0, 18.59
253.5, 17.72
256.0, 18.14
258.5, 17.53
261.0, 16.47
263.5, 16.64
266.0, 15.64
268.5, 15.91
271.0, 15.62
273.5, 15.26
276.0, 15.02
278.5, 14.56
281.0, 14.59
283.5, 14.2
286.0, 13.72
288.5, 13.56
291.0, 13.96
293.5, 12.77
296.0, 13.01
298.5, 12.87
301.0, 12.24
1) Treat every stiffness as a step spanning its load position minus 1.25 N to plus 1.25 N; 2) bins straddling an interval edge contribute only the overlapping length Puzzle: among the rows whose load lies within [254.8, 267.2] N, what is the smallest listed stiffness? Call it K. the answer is 15.64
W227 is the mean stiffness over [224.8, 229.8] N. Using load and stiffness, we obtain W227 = 14.4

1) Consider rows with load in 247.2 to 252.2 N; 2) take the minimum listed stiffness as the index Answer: 17.4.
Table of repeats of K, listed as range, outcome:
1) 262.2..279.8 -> 14.56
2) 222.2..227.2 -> 13.52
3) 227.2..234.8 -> 14.53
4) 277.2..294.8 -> 12.77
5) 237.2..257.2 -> 15.32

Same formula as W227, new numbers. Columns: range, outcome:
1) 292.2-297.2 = 12.9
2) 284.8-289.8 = 13.6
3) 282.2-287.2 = 14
